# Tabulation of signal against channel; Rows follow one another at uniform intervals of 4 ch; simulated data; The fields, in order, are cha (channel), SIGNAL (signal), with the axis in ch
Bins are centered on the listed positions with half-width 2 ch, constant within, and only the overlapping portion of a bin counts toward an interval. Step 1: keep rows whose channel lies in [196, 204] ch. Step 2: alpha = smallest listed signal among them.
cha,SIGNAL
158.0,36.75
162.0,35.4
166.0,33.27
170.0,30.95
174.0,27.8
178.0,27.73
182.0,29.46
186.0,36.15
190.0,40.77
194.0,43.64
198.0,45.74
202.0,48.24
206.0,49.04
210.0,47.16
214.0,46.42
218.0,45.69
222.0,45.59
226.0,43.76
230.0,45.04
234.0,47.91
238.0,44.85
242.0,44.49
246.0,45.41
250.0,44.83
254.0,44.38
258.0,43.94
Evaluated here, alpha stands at 45.74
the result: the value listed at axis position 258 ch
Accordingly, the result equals 43.94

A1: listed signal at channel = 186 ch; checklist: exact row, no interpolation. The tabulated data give 36.15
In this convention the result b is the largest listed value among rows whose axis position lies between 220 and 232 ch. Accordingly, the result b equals 45.59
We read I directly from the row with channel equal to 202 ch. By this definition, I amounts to 48.24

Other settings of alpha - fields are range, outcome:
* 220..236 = 43.76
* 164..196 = 27.73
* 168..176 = 27.8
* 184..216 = 36.15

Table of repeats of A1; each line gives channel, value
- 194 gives 43.64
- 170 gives 30.95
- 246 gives 45.41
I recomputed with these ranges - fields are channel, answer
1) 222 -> 45.59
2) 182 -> 29.46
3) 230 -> 45.04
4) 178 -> 27.73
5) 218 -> 45.69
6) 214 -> 46.42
